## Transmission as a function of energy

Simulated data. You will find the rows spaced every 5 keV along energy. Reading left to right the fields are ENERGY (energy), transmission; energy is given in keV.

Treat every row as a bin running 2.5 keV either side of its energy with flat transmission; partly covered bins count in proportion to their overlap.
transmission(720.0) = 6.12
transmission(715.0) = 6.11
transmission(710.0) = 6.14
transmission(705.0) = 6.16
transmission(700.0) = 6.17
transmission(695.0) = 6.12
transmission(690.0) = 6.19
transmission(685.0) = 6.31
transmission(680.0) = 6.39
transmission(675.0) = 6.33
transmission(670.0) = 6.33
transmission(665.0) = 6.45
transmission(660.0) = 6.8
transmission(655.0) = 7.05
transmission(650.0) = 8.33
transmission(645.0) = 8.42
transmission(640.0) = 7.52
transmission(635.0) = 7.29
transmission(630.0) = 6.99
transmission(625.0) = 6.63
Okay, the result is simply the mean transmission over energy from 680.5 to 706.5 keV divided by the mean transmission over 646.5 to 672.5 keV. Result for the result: 0.88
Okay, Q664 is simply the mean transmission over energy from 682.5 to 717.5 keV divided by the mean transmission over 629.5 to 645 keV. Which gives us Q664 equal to 0.82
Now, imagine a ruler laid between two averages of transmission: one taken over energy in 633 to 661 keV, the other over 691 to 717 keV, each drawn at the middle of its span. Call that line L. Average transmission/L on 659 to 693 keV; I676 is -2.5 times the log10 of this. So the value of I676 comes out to 0.08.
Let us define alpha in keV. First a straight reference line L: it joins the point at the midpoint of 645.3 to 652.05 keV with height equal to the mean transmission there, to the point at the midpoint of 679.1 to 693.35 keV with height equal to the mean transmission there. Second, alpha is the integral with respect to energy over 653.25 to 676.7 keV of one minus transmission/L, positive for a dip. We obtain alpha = 2.72 keV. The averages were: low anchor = 8.36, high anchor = 6.28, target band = 6.59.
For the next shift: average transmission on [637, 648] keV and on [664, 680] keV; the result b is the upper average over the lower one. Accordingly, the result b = 0.8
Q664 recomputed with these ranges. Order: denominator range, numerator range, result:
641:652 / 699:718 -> 0.74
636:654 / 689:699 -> 0.78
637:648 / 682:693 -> 0.79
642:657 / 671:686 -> 0.80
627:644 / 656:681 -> 0.88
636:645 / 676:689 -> 0.82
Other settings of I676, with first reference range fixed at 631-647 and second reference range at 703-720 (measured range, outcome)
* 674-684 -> 0.08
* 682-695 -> 0.06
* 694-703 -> 0.04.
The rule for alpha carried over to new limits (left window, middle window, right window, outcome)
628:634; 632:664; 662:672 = -3.5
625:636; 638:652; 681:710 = -2.6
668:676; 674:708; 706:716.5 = 0.0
